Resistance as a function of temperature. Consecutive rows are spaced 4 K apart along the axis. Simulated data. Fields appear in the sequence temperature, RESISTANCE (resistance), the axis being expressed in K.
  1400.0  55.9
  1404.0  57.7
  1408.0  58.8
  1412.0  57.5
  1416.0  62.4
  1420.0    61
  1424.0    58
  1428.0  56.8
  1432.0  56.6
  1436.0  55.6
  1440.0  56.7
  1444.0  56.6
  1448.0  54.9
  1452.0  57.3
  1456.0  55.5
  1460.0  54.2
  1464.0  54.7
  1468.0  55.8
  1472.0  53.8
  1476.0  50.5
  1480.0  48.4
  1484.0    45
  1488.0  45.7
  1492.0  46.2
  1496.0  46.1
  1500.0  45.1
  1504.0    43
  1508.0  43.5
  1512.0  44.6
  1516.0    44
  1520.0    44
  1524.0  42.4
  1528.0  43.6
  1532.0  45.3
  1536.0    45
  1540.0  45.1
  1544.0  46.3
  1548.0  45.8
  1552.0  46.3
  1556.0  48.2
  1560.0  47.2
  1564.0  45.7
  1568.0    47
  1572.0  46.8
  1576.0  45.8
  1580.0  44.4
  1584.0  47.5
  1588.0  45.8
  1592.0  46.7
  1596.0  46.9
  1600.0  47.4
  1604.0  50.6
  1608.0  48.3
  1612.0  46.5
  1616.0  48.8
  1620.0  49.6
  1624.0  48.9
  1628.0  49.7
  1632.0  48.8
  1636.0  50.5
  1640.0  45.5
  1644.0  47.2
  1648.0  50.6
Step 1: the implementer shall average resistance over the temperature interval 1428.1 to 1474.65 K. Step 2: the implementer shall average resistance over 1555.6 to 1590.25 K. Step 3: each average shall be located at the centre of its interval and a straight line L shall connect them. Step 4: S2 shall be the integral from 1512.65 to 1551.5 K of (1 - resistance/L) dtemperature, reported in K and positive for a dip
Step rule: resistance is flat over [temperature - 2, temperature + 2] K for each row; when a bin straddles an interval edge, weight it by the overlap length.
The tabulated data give 3.8 K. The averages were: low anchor 55.6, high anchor 46.4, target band 44.7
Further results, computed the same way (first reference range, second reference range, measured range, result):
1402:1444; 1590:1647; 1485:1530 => 7.9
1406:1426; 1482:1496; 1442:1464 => -1.3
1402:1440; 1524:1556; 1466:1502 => 2.0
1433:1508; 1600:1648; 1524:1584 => 4.8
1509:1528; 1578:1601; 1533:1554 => -0.5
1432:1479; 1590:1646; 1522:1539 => 2.5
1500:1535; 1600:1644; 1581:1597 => 0.2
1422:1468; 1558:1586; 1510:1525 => 2.0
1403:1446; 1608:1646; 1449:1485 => 1.9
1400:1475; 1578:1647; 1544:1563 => 1.5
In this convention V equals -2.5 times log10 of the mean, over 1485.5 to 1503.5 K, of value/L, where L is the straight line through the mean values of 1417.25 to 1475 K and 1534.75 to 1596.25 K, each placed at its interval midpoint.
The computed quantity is 0.149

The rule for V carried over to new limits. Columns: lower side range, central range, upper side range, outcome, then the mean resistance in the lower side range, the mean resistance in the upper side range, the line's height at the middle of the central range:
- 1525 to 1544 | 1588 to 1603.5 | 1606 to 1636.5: 0.010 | 44.8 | 48.8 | 47.6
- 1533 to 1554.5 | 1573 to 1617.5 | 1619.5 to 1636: 0.019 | 45.7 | 49.4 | 48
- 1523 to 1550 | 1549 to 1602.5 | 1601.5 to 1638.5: 0.004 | 44.9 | 49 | 46.8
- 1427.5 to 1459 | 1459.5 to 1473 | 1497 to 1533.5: -0.050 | 56.2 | 44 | 52.3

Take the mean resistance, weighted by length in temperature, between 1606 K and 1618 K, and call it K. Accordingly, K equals 47.9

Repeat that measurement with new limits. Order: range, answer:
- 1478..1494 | 46.3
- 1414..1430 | 59.5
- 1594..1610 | 48.3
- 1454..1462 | 54.9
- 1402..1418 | 59.1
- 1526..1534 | 44.5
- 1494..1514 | 44.5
